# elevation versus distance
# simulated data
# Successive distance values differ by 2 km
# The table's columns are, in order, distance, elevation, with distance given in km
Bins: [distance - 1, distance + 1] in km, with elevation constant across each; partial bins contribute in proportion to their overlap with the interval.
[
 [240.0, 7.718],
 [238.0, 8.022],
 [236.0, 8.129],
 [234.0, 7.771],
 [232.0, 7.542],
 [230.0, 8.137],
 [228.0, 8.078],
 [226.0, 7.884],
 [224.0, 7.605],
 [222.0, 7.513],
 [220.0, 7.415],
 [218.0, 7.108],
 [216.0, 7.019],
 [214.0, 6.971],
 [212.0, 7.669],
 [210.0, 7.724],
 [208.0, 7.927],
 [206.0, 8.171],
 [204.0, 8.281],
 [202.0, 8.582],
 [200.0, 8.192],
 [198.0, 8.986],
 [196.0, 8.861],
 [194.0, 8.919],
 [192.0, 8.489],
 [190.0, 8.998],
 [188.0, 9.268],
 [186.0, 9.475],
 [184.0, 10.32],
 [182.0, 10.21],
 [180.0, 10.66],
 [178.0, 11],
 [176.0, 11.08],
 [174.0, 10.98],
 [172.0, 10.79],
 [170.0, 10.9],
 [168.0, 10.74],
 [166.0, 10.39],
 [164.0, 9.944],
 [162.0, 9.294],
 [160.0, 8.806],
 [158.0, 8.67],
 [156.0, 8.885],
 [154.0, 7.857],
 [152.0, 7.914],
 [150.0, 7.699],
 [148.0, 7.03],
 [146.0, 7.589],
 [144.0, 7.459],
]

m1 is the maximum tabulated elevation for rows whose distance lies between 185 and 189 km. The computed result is 9.475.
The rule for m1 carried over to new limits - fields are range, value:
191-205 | 8.986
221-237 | 8.137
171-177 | 11.08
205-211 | 8.171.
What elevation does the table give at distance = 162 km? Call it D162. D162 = 9.294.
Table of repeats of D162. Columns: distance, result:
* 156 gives 8.885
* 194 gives 8.919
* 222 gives 7.513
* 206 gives 8.171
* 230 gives 8.137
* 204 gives 8.281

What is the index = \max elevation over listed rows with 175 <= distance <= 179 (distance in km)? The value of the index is 11.08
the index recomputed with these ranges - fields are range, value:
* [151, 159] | 8.885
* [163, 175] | 10.98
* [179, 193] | 10.66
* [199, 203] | 8.582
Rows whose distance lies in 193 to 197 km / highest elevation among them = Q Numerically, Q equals 8.919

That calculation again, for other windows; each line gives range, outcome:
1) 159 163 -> 9.294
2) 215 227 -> 7.884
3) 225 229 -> 8.078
